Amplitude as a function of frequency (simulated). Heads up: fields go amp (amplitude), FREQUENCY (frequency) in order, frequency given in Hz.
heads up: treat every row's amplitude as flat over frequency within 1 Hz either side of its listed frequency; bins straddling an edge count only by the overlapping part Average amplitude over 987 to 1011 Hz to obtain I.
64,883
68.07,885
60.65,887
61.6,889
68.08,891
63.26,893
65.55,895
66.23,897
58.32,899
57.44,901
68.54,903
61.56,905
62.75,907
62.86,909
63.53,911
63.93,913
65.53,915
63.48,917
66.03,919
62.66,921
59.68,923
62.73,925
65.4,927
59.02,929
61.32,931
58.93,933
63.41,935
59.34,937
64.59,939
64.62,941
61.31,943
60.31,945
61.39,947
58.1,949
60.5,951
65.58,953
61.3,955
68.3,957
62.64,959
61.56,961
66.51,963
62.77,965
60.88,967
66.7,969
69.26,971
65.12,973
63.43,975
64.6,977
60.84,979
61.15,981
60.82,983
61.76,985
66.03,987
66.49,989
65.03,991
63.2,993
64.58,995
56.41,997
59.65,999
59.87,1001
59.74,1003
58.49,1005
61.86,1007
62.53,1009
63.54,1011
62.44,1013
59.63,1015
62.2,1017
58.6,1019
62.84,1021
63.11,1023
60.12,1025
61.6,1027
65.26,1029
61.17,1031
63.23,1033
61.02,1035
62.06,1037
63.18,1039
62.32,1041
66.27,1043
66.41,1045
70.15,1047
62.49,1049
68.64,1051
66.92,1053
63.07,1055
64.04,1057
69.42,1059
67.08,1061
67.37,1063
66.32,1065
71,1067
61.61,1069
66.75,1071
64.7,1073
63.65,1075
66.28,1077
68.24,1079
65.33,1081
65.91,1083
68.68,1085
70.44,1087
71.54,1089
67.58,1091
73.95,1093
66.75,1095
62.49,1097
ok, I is 61.9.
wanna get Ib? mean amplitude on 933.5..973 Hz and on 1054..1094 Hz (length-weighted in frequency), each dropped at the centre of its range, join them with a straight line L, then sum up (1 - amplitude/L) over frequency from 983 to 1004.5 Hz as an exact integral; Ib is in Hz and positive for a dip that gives 0.8 Hz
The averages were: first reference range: 63.1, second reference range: 67.1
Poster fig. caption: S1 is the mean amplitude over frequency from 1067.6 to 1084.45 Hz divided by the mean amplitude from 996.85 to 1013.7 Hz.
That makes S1 1.08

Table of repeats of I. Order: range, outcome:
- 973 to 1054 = 62.8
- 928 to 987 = 62.7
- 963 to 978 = 64.8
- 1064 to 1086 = 66.2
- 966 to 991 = 64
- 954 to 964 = 64.1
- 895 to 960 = 62.6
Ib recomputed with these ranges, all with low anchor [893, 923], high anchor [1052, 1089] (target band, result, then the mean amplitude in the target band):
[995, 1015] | 1.4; 60.7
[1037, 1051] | 0.2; 65.2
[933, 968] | 1.0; 62.4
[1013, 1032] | 1.2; 61.7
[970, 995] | 0.3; 64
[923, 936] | 0.4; 61.6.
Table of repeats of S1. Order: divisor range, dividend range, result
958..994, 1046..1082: 1.04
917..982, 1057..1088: 1.06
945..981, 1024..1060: 1.02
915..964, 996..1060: 1.00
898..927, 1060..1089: 1.06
